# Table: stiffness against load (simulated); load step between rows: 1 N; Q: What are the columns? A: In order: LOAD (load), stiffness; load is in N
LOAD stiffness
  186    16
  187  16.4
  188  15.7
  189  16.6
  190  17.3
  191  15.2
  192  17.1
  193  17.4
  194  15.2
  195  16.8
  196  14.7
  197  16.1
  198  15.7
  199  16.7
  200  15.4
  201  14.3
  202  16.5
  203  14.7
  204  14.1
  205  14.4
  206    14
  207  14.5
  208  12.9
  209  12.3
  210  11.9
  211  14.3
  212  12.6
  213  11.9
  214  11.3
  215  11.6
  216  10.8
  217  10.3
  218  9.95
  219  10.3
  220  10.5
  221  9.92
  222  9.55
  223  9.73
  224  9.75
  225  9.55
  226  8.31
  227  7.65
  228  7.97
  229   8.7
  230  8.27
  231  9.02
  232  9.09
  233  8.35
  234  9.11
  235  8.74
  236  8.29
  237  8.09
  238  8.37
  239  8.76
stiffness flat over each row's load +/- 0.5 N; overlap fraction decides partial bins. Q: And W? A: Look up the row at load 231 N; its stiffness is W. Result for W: 9.02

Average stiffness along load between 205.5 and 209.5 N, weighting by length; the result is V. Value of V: 13.4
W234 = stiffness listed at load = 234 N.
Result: 9.11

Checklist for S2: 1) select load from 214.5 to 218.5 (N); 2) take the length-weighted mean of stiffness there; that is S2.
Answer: 10.7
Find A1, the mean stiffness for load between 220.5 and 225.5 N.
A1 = 9.7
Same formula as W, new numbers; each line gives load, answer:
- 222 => 9.55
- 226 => 8.31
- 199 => 16.7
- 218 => 9.95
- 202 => 16.5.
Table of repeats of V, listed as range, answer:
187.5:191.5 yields 16.2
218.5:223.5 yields 10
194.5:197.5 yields 15.9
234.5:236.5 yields 8.52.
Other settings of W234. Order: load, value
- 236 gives 8.29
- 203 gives 14.7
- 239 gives 8.76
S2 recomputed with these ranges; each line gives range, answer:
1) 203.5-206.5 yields 14.2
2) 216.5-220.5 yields 10.3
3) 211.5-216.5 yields 11.6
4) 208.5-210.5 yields 12.1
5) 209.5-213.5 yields 12.7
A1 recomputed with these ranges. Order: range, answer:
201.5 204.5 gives 15.1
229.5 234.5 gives 8.77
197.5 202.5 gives 15.7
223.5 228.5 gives 8.65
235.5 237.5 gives 8.19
